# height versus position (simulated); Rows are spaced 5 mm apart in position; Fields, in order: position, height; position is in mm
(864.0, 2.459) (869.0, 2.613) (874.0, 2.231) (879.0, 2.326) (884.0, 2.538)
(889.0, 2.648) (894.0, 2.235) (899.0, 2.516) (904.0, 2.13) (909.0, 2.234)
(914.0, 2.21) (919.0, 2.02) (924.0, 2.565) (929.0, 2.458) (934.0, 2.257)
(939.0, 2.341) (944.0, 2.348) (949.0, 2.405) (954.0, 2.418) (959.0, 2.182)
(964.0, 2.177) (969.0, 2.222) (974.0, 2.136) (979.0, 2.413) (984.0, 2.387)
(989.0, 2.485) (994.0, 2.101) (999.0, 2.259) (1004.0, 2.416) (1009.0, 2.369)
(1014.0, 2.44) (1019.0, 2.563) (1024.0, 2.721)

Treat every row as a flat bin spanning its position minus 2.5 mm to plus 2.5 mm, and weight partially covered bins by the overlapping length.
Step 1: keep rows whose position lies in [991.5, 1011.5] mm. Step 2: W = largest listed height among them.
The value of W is 2.416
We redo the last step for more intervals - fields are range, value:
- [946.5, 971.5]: 2.418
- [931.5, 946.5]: 2.348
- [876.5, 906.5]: 2.648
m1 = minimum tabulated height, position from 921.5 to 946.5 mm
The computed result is 2.257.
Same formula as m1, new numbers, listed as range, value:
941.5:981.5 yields 2.136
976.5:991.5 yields 2.387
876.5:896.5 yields 2.235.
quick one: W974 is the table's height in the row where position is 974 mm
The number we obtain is 2.136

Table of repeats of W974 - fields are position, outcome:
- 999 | 2.259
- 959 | 2.182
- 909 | 2.234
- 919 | 2.02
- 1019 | 2.563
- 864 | 2.459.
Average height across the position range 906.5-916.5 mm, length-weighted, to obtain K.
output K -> 2.22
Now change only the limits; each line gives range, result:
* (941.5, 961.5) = 2.34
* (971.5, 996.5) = 2.3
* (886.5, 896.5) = 2.44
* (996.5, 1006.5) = 2.34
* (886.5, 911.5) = 2.35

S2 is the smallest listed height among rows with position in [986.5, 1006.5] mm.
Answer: 2.101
